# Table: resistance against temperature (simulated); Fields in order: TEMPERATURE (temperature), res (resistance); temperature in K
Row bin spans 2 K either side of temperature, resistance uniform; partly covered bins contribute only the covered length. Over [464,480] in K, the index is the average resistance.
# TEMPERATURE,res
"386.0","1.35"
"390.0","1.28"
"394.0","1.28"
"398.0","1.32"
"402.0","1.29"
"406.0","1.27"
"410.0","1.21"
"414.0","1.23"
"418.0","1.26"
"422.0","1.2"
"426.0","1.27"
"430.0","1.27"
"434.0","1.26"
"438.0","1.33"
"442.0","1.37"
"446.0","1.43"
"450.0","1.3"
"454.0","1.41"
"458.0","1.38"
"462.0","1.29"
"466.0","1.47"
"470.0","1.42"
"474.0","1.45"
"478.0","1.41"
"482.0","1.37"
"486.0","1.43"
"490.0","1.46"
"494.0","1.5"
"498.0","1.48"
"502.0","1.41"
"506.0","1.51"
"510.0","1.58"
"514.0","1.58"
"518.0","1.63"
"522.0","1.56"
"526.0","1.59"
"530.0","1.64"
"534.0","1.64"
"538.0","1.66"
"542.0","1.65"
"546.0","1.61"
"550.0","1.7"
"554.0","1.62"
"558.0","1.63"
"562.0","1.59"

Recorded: 1.44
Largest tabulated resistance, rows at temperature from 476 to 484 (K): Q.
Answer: 1.41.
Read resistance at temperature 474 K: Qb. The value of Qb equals 1.45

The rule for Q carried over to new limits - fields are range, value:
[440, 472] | 1.47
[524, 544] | 1.66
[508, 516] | 1.58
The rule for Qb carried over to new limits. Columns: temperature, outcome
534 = 1.64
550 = 1.7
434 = 1.26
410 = 1.21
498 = 1.48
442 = 1.37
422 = 1.2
